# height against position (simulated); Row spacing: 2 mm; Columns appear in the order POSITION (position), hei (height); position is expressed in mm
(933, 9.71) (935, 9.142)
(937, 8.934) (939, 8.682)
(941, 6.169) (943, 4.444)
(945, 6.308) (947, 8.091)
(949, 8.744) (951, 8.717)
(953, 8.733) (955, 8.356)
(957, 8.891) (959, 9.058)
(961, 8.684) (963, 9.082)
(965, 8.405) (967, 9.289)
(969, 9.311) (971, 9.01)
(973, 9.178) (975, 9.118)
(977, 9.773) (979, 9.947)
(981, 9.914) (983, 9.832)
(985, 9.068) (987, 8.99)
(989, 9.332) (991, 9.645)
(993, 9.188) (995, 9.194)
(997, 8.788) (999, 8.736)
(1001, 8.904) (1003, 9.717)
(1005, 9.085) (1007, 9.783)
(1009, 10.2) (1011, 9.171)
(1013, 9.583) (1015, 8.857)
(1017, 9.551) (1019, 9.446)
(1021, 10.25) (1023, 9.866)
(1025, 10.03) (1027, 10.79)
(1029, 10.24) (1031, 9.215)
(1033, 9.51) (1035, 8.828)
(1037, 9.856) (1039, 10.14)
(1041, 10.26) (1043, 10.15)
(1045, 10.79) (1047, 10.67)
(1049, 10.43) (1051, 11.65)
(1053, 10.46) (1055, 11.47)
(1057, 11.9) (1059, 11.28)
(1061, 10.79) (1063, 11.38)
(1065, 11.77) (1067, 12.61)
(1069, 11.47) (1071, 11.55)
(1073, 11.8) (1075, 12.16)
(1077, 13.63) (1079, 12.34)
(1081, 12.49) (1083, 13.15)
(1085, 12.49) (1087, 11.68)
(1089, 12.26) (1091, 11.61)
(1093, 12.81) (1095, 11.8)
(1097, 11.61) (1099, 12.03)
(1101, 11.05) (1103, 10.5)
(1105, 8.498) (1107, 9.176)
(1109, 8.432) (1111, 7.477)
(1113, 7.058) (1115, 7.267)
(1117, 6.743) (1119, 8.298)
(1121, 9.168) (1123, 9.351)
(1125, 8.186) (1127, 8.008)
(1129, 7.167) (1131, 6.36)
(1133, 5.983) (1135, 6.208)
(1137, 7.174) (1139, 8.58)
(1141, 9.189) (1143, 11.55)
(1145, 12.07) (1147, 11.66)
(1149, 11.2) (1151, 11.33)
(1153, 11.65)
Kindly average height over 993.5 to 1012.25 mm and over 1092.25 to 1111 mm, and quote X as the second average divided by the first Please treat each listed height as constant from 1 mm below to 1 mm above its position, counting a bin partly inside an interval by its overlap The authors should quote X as 1.13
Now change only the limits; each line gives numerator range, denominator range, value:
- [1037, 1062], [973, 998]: 1.15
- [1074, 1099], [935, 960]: 1.55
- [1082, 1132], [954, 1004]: 1.06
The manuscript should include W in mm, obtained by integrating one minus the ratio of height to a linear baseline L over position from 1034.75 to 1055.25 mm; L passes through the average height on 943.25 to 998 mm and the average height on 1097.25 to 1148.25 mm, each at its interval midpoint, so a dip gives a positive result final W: -3.7 mm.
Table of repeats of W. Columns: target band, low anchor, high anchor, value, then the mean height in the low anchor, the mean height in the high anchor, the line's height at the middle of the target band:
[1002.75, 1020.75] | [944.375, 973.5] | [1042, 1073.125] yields 1.0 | 8.68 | 11.2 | 10.1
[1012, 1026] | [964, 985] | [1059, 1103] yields 1.1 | 9.36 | 12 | 10.5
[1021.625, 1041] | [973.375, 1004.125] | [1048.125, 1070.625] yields 1.3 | 9.34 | 11.4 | 10.6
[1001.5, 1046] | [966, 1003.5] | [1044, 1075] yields 2.6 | 9.31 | 11.4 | 10.4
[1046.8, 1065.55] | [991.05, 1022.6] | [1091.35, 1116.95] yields -3.2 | 9.38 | 9.74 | 9.56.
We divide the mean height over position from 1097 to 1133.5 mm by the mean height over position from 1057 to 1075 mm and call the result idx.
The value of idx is 0.7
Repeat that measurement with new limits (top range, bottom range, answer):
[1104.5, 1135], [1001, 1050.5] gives 0.79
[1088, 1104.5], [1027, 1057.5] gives 1.12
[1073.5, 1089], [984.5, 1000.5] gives 1.37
